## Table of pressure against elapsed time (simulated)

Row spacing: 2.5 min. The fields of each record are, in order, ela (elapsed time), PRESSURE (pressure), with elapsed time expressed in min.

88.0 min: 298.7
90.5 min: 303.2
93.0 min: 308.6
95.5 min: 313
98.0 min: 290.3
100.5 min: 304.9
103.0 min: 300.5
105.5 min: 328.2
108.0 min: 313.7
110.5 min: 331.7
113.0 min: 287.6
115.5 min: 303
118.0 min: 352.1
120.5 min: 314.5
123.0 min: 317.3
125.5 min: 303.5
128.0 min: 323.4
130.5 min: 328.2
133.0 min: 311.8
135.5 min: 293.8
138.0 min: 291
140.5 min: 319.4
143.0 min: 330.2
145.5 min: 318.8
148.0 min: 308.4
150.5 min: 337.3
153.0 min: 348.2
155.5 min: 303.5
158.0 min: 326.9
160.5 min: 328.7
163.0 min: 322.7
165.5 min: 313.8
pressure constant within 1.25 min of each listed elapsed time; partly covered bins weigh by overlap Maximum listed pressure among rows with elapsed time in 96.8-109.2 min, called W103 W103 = 328.2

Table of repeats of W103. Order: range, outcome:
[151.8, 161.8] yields 348.2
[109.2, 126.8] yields 352.1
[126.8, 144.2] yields 330.2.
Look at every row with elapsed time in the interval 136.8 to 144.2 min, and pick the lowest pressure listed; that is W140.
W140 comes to 291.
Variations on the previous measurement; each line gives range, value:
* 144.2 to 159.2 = 303.5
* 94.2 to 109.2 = 290.3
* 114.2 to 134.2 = 303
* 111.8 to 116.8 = 287.6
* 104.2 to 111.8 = 313.7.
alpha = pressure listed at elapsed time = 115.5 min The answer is 303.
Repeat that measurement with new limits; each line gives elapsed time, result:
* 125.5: 303.5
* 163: 322.7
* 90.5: 303.2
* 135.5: 293.8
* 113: 287.6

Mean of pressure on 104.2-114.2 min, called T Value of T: 315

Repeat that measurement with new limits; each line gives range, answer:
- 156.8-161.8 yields 328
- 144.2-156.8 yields 323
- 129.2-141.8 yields 309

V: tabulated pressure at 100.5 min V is 304.9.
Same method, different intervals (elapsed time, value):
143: 330.2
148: 308.4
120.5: 314.5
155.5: 303.5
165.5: 313.8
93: 308.6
